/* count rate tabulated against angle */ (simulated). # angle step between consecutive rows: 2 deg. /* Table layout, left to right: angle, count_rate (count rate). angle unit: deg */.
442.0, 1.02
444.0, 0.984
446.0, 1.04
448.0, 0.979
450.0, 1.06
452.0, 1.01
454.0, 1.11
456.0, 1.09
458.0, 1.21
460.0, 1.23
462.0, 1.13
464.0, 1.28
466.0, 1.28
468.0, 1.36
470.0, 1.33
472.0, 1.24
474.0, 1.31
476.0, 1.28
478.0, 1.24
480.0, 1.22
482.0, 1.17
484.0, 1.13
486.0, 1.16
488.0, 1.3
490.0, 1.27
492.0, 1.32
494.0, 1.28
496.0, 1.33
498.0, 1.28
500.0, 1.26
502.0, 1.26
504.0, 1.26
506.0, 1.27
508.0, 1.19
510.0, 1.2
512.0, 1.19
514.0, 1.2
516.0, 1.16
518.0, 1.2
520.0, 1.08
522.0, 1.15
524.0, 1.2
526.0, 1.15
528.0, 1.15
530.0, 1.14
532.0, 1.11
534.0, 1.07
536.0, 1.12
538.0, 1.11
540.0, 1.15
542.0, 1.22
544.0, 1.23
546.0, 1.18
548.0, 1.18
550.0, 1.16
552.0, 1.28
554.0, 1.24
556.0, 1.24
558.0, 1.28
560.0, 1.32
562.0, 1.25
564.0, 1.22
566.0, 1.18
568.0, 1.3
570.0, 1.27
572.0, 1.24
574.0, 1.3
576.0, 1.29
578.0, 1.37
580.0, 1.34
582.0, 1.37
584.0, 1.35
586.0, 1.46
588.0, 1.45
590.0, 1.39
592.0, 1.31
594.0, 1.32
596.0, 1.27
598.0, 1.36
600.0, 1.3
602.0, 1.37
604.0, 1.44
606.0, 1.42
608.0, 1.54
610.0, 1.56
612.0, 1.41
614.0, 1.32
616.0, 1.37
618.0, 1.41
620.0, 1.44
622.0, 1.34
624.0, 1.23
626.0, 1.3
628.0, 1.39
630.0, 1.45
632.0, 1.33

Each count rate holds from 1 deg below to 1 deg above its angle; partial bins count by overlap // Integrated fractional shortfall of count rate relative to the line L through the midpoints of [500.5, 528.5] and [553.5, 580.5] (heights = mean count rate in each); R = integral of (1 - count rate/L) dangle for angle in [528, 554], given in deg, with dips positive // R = 1.4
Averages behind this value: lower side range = 1.19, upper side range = 1.27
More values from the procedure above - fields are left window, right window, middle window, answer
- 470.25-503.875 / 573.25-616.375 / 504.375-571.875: 6.1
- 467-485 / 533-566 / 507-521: 0.6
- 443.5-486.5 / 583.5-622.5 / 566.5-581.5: 0.5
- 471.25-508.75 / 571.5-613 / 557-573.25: 1.0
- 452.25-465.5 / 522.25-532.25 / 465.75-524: -3.8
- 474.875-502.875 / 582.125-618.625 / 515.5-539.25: 3.0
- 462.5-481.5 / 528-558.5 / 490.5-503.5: -0.5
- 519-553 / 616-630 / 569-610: -2.6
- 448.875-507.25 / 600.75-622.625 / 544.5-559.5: 1.2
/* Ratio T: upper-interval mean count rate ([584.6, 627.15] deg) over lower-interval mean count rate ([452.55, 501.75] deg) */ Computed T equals 1.1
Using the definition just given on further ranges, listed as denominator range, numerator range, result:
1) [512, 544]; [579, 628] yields 1.20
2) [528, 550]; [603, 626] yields 1.22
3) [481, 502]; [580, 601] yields 1.09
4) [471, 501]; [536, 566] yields 0.97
